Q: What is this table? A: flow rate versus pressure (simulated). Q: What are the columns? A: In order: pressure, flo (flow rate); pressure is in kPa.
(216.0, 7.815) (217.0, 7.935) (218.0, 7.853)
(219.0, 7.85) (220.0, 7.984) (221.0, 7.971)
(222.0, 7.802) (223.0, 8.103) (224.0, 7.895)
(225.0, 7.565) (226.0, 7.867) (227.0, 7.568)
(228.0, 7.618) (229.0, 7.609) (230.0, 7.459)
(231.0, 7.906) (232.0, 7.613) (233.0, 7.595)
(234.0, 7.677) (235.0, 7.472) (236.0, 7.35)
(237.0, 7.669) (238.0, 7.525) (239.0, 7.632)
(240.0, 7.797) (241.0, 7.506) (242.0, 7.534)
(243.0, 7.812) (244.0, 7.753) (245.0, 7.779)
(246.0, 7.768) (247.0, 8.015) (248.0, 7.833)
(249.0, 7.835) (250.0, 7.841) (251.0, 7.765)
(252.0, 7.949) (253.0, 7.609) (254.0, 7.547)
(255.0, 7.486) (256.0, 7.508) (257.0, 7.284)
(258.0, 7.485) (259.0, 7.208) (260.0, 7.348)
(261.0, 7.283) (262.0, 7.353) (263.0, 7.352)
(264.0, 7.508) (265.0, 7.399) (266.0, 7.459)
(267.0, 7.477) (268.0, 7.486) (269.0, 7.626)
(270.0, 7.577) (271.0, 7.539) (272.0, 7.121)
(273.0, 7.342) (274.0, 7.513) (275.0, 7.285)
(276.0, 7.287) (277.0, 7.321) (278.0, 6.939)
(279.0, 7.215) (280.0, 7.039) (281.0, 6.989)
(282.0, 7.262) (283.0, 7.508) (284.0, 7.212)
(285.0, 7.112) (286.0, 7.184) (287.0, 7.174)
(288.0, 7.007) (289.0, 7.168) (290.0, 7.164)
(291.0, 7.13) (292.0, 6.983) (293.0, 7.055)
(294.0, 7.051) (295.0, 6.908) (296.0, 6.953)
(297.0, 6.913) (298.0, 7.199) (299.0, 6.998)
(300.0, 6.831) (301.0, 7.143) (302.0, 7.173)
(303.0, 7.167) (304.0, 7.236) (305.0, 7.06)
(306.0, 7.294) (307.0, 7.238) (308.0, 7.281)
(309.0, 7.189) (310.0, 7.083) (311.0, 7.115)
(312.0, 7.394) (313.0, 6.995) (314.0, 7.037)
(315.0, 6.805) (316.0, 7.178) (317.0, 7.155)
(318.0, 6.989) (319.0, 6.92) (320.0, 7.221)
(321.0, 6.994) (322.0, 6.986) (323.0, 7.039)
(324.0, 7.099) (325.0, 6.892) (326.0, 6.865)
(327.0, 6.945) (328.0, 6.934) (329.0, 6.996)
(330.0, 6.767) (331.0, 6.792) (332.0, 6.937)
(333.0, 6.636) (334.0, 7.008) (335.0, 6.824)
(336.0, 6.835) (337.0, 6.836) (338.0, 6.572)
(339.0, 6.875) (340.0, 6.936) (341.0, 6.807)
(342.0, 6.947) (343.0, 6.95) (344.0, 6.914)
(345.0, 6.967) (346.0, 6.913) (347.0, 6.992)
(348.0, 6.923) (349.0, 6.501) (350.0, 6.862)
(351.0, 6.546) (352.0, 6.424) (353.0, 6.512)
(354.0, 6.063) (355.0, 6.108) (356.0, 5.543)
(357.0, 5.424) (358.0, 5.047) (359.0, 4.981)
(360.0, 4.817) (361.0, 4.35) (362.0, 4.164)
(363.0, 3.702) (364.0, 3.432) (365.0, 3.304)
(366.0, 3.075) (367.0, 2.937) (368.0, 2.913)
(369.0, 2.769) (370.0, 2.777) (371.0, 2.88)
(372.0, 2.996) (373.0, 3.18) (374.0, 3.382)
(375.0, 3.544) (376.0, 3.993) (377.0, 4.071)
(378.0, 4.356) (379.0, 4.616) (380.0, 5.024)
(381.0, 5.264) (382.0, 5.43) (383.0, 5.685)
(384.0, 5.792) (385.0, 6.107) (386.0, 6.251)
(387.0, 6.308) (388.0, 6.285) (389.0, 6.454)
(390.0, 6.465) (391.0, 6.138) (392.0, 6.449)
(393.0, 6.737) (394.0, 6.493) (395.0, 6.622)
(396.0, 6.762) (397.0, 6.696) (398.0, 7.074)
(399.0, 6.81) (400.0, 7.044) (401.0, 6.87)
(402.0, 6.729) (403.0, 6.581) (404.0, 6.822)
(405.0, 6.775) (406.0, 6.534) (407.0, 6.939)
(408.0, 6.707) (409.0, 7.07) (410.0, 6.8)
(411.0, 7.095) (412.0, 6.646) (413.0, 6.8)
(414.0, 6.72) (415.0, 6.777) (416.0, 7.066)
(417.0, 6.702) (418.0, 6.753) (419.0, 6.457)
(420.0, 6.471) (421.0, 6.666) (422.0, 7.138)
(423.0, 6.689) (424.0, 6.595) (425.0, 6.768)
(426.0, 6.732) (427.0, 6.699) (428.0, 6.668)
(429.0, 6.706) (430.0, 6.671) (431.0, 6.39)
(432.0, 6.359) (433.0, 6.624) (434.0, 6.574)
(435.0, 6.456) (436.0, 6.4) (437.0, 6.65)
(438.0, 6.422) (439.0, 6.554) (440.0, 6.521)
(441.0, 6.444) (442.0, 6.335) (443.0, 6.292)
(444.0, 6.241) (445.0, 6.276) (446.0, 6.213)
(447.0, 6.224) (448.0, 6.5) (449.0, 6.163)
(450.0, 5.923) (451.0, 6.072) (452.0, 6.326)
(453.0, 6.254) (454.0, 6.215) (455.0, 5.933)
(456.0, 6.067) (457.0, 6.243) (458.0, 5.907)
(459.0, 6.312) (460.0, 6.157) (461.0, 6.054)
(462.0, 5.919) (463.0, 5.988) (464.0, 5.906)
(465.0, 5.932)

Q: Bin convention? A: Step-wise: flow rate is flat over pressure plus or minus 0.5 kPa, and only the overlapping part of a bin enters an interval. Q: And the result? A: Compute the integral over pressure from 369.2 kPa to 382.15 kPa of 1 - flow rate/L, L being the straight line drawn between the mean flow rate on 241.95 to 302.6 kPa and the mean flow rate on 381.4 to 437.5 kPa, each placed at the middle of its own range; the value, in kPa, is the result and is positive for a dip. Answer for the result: 5.5 kPa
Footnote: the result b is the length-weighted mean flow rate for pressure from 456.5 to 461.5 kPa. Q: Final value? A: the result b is 6.13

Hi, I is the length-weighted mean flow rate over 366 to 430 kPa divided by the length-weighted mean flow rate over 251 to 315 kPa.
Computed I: 0.81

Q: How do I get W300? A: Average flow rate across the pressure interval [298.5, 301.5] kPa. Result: 6.99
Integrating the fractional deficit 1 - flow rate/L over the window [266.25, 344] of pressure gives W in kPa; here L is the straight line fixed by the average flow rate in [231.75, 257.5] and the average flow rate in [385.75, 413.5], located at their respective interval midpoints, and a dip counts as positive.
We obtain 2.04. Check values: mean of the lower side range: 7.66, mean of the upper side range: 6.68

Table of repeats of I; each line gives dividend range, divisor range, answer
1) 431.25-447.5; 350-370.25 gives 1.39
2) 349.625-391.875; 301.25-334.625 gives 0.68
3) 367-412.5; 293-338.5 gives 0.80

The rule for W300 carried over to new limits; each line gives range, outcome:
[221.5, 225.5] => 7.84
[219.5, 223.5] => 7.96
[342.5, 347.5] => 6.95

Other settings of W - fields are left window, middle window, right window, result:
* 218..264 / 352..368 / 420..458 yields 5.3 kPa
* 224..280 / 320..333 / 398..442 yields 0.4 kPa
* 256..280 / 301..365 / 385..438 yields 4.4 kPa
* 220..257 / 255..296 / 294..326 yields 0.6 kPa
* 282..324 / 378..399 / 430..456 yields 1.7 kPa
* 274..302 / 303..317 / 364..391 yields -1.5 kPa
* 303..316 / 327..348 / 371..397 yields -1.3 kPa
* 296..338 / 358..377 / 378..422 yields 8.9 kPa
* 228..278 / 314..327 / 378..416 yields 0.0 kPa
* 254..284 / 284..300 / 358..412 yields -0.2 kPa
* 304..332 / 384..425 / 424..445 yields -0.1 kPa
